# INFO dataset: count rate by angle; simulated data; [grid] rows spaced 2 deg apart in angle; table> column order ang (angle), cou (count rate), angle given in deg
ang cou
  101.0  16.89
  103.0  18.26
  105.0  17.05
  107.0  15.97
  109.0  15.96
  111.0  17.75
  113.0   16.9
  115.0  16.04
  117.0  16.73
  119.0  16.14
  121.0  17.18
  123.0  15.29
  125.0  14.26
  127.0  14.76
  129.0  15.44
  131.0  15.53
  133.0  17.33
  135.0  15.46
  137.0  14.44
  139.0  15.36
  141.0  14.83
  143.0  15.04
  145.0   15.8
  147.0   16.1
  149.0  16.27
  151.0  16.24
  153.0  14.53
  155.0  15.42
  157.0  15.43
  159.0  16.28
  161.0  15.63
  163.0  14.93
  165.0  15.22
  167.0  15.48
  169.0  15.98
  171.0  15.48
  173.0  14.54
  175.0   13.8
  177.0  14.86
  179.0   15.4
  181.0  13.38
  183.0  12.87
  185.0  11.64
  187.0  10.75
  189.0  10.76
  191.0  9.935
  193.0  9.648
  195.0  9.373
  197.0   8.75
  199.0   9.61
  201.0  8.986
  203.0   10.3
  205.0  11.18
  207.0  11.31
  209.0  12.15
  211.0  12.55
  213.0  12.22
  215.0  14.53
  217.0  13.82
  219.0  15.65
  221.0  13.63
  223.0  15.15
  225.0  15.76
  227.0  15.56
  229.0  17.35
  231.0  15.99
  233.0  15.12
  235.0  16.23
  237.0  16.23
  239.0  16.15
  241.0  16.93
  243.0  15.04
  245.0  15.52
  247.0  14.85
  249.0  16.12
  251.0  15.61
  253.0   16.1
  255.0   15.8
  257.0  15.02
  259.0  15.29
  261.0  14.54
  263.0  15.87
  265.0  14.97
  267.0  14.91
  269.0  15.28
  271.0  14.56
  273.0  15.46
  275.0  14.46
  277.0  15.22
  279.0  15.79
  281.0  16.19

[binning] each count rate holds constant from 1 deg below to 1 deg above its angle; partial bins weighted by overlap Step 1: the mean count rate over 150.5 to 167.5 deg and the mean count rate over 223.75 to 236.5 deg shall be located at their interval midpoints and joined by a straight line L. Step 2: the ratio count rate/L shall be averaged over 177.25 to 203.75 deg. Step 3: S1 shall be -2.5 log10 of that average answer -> 0.39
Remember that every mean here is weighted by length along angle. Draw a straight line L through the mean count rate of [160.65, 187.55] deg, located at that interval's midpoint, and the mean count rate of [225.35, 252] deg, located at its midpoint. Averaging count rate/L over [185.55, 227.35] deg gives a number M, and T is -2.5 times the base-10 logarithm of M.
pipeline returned 0.26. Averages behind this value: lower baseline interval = 14.3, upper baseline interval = 15.9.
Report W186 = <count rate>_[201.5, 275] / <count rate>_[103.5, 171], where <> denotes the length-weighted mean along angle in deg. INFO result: 0.93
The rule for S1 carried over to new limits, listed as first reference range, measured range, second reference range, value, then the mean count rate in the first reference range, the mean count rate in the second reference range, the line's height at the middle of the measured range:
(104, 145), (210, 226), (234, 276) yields 0.10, 15.9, 15.5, 15.6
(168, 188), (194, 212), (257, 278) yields 0.33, 13.9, 15.1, 14.2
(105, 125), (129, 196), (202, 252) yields 0.09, 16.4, 14.6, 15.6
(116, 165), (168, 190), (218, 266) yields 0.15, 15.6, 15.6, 15.6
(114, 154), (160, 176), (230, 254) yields 0.04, 15.6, 15.8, 15.7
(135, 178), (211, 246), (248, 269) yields 0.01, 15.3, 15.4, 15.4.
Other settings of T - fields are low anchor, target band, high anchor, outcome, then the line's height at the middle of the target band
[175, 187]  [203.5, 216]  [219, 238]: 0.20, 14.8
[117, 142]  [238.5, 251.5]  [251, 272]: -0.03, 15.3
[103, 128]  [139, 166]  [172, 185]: -0.04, 14.9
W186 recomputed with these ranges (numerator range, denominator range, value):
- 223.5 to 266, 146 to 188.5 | 1.07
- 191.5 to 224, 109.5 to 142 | 0.74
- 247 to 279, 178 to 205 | 1.40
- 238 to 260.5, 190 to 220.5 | 1.38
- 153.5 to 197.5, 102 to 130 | 0.83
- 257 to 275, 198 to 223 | 1.23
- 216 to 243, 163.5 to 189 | 1.12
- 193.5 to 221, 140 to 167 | 0.75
